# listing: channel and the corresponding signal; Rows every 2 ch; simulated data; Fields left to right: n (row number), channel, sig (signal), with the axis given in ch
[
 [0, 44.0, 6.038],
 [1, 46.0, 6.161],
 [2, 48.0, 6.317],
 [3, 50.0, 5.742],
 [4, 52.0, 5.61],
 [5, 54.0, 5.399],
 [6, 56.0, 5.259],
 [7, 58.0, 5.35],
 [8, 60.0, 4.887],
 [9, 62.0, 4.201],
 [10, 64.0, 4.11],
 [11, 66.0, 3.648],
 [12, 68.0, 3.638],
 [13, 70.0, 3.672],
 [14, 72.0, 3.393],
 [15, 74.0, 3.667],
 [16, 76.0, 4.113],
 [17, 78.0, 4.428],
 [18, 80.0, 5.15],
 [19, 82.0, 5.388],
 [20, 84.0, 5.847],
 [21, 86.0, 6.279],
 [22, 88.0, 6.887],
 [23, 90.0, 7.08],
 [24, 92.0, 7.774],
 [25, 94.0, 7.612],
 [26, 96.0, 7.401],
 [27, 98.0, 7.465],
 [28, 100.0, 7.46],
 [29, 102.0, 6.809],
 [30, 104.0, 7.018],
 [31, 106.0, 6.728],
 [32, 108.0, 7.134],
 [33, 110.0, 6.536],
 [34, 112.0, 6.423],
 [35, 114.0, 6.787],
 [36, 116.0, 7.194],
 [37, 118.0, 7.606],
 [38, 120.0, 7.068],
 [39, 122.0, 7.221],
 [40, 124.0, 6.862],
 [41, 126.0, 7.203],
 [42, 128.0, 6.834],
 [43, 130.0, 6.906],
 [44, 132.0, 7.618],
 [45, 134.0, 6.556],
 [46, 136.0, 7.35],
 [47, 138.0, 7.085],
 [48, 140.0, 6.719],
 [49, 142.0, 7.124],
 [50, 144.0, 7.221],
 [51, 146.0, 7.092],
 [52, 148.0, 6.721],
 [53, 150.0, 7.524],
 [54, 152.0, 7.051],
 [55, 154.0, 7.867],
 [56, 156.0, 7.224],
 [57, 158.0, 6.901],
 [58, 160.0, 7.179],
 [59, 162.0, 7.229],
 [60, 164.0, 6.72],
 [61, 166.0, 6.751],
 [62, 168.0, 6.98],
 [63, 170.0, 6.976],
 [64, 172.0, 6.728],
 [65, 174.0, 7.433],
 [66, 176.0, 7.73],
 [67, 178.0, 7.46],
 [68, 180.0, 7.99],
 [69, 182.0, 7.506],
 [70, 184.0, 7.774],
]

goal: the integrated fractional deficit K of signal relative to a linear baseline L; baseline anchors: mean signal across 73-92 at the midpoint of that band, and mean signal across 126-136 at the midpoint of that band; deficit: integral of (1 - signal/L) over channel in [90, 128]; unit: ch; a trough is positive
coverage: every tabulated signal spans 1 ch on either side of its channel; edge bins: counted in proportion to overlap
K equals -4.7 ch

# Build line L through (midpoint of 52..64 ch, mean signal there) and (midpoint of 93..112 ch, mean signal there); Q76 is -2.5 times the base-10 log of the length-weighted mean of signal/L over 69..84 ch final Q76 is 0.33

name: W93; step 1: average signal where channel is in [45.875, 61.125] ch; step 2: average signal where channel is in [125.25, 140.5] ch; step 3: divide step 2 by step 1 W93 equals 1.3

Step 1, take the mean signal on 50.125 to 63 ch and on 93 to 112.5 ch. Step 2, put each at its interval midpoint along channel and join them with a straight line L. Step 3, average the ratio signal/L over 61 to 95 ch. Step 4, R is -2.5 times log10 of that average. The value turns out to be 0.20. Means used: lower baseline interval 5.16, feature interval 5.11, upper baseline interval 7.07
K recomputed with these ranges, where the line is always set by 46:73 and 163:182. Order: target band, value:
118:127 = -1.5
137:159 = -1.5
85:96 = -3.5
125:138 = -1.6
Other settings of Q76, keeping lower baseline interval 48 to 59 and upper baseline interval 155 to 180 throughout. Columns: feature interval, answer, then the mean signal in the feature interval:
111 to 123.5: -0.097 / 7.04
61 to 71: 0.429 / 3.85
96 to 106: -0.155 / 7.16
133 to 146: -0.041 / 7.02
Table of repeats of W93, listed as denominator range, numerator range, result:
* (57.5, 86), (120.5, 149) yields 1.58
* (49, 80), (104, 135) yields 1.55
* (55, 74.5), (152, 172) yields 1.69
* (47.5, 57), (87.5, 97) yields 1.31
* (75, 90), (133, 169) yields 1.27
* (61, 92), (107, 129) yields 1.44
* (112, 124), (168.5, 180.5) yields 1.04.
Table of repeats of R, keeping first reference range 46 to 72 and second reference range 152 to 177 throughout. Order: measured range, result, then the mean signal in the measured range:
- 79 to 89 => -0.104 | 5.91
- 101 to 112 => -0.162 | 6.81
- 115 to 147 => -0.114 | 7.1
